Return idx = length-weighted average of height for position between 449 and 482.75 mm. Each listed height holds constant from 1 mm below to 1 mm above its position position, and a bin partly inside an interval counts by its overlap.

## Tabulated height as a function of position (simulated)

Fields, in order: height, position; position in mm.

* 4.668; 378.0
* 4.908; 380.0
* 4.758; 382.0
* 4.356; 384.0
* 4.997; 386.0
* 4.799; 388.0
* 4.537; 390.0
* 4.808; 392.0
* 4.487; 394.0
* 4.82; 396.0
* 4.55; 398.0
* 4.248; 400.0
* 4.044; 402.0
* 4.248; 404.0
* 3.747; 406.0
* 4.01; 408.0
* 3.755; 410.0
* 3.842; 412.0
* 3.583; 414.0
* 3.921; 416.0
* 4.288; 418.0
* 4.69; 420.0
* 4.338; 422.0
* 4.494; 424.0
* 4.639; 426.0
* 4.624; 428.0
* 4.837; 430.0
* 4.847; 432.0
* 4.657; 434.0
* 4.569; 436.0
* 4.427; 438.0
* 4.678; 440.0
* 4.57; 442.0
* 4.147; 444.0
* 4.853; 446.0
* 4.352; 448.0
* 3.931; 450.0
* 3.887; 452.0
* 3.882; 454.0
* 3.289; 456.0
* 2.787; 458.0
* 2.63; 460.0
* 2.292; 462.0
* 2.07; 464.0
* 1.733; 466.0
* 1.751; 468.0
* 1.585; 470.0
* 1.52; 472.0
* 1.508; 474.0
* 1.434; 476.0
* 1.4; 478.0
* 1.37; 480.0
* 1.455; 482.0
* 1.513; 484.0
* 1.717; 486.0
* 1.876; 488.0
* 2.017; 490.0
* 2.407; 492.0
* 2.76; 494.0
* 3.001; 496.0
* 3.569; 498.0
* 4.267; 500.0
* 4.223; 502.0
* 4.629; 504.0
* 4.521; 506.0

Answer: 2.27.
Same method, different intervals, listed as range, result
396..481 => 3.59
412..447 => 4.46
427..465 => 3.96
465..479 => 1.56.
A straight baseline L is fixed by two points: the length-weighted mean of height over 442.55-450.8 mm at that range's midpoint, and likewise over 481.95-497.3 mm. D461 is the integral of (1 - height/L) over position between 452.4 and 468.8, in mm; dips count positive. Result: 4.8 mm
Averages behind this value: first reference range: 4.34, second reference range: 2.16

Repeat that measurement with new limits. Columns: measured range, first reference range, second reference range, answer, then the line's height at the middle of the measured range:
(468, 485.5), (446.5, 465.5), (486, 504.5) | 9.2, 3.15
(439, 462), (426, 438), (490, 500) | 2.0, 4.18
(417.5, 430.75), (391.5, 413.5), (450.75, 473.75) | -3.7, 3.58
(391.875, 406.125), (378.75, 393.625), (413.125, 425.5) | 0.5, 4.54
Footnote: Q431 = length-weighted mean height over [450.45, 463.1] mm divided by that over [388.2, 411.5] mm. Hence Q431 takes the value 0.73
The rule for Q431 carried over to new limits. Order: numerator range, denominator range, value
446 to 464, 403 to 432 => 0.80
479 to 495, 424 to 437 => 0.40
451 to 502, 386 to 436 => 0.54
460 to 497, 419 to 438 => 0.41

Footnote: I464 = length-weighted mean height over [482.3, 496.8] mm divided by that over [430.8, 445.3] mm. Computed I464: 0.47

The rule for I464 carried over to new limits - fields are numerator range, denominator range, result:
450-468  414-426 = 0.66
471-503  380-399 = 0.48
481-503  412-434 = 0.59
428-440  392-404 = 1.05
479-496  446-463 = 0.56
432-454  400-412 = 1.11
